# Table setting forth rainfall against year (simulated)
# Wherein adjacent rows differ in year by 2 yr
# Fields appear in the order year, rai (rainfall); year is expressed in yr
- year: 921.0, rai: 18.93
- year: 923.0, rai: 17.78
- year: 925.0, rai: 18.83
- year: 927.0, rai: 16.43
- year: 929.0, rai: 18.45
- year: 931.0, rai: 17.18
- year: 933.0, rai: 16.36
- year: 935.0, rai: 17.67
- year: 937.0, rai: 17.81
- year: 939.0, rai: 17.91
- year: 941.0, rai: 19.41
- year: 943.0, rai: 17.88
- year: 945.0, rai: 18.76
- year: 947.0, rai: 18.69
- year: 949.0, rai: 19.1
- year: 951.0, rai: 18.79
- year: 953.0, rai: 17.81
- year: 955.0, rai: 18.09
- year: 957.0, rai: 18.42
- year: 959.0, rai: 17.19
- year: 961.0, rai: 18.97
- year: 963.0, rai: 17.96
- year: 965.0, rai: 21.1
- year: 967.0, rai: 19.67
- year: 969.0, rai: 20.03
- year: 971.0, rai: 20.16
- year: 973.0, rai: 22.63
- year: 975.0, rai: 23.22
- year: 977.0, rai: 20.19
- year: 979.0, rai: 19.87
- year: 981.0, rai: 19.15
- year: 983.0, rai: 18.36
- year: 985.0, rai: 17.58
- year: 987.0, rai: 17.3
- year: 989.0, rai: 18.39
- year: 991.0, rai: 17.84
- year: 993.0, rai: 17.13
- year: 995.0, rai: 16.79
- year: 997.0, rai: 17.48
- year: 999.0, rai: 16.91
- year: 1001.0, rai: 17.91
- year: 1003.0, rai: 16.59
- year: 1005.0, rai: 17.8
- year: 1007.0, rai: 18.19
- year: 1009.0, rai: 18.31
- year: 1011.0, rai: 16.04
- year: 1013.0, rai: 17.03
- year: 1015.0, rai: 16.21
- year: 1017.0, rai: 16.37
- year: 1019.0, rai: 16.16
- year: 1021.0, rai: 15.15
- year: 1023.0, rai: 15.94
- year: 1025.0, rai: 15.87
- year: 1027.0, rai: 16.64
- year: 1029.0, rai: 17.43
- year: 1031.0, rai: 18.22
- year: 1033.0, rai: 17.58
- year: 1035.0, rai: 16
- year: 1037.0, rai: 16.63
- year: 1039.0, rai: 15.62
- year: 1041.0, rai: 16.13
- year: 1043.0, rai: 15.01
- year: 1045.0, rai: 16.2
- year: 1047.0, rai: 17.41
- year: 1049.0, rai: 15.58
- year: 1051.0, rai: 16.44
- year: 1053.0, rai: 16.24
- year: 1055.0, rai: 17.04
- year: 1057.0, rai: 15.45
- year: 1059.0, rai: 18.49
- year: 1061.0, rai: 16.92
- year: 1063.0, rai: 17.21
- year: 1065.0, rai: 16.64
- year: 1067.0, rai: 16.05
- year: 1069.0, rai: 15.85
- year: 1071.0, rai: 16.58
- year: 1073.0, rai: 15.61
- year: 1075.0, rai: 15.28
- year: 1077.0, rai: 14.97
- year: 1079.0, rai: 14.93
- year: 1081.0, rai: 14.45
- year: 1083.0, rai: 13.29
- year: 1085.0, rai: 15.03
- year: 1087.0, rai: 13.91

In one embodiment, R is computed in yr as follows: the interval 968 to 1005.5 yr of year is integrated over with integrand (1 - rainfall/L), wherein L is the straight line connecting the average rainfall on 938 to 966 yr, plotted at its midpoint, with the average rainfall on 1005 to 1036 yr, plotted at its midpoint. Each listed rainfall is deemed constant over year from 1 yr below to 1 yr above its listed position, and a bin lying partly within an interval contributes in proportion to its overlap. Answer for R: -2.2 yr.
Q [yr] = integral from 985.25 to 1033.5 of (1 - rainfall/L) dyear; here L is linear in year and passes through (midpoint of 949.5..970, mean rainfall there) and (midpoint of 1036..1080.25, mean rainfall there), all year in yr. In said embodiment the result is 1.2 yr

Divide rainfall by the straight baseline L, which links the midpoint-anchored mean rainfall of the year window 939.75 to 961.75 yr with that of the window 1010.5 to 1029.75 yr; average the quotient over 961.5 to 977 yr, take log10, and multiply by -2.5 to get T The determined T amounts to -0.15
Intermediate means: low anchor 18.5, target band 20.6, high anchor 16.3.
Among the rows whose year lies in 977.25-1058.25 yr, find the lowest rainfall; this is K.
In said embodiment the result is 15.01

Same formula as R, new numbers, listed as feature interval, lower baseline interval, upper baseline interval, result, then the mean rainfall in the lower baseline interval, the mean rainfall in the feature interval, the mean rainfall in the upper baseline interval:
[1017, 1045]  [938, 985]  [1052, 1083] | 1.3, 19.2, 16.3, 16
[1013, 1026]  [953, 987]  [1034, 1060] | 1.0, 19.4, 16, 16.3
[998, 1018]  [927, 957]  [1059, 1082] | -0.2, 18.1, 17.1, 16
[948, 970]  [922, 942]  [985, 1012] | -1.5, 17.8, 18.8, 17.4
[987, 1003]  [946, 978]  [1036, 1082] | 0.8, 19.5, 17.4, 16.1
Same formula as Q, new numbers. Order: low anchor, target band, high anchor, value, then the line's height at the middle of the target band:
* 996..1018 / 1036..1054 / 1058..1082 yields 0.4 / 16.5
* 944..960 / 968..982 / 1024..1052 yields -2.3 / 17.9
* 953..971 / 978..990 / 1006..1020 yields -0.3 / 18.1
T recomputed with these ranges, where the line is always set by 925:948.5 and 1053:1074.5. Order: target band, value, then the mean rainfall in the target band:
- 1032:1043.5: 0.040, 16.2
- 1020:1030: 0.050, 16.2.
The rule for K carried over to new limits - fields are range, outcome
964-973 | 19.67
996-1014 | 16.04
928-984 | 16.36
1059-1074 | 15.61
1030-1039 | 15.62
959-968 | 17.19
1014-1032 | 15.15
